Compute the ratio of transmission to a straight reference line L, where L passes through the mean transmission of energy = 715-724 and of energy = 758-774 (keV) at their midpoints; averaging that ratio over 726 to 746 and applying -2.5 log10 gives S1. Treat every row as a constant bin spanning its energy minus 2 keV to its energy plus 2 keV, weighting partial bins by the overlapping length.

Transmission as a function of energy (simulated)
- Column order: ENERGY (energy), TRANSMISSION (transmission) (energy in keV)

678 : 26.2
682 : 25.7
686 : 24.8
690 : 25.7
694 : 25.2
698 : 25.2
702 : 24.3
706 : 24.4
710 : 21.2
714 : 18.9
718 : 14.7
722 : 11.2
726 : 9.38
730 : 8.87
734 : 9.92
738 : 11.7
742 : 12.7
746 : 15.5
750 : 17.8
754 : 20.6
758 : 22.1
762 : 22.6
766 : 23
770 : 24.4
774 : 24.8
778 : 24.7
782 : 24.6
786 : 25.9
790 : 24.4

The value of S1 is 0.47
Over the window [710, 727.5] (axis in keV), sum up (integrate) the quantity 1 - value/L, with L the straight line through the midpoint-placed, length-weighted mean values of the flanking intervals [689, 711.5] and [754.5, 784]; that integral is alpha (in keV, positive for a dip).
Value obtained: 7.0 keV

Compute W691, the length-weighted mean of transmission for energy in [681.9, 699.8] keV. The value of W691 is 25.3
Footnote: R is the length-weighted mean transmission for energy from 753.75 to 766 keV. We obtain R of 22.1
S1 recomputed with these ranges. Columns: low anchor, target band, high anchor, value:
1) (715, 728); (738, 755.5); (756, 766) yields 0.19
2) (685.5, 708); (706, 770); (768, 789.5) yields 0.44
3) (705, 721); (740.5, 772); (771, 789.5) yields 0.15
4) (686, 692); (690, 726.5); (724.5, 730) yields -0.16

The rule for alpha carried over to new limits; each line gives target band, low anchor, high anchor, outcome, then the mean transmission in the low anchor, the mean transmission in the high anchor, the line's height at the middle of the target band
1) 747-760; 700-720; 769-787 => 1.98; 20.7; 24.9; 23.4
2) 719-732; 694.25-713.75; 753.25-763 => 7.20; 23.5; 21.8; 22.8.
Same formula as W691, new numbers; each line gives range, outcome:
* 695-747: 16.2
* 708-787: 18.1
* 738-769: 18.9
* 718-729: 11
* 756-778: 23.5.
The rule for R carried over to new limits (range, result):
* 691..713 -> 23.9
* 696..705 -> 24.7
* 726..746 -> 11.1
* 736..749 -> 13.6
